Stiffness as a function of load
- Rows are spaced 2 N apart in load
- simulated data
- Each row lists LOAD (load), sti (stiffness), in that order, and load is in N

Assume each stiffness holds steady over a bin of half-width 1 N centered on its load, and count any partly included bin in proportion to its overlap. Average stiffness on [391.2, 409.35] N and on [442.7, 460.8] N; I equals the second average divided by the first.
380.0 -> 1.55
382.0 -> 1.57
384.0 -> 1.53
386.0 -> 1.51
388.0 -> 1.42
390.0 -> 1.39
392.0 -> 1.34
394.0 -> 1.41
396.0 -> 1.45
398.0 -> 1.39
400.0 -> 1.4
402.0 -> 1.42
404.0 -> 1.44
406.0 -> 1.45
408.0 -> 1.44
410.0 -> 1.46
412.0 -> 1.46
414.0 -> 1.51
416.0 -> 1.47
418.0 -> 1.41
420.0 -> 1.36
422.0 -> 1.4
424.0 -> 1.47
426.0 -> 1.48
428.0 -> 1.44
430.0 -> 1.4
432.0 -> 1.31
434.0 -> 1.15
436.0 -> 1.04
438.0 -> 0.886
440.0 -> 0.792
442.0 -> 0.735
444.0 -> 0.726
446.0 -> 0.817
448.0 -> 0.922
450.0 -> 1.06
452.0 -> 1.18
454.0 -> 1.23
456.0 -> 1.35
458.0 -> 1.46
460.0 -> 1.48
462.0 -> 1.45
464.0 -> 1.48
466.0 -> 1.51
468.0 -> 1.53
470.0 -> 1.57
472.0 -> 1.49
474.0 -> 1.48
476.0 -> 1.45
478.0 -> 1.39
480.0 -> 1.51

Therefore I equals 0.79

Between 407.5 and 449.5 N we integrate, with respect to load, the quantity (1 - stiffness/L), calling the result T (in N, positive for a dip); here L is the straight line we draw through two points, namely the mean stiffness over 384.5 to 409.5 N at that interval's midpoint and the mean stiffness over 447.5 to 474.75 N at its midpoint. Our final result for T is 5.5 N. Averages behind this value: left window 1.42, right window 1.38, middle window 1.22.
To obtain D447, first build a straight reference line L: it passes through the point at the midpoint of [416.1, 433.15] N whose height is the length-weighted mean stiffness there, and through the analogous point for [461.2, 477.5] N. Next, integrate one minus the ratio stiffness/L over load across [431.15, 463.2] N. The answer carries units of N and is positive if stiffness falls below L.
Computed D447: 7.78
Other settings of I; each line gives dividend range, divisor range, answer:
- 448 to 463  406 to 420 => 0.89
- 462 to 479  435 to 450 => 1.73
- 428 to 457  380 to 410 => 0.73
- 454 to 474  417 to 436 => 1.08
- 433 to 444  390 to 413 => 0.63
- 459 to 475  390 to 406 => 1.06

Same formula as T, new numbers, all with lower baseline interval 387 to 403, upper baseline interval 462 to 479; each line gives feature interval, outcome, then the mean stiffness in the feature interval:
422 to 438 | 1.51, 1.3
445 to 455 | 2.88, 1.04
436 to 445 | 3.96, 0.813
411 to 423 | -0.07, 1.43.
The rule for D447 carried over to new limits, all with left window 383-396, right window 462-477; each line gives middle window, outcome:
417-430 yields 0.3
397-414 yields 0.1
